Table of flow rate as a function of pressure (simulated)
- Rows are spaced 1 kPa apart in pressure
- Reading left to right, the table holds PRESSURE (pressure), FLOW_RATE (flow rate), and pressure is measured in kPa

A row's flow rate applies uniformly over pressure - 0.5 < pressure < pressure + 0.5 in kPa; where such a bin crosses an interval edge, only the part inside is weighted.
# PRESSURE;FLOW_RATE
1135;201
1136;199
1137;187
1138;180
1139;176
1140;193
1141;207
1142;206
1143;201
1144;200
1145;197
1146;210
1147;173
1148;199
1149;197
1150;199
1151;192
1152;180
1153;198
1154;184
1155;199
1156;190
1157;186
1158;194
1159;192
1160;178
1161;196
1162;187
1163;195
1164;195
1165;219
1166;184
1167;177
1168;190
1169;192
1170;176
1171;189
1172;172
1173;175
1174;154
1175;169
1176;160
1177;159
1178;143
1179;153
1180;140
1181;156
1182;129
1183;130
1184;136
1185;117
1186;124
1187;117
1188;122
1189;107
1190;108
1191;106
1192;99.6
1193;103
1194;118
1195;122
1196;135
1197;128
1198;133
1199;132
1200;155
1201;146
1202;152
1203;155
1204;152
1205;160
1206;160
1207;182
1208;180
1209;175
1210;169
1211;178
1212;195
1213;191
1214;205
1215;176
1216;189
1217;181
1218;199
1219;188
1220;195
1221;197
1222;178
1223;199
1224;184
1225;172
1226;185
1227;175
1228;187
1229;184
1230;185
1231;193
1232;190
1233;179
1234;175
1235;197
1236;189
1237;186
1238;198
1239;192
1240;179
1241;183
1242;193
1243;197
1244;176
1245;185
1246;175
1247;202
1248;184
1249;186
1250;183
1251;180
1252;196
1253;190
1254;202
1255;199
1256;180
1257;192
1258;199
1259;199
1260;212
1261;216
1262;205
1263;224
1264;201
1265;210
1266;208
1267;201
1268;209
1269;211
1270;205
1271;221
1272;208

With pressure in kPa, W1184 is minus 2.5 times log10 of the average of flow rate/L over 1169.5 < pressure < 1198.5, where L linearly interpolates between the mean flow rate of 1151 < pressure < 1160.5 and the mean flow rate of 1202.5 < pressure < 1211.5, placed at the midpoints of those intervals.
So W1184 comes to 0.28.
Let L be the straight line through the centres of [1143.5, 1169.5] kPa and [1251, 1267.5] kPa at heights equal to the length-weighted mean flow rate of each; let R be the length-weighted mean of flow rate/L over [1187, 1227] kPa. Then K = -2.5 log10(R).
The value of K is 0.233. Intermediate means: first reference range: 192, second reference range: 201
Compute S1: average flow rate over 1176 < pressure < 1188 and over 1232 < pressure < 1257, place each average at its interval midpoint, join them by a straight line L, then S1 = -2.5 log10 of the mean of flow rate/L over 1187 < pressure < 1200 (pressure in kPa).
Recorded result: 0.22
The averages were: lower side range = 137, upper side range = 188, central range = 119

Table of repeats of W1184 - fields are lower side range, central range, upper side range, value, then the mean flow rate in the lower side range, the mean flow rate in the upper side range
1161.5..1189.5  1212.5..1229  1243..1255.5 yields -0.061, 160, 189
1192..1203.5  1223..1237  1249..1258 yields -0.116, 133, 190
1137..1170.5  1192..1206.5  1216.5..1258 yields 0.345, 192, 188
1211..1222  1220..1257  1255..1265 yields 0.054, 190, 203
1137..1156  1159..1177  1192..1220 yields -0.003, 194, 161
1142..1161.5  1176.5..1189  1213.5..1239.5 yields 0.381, 193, 188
